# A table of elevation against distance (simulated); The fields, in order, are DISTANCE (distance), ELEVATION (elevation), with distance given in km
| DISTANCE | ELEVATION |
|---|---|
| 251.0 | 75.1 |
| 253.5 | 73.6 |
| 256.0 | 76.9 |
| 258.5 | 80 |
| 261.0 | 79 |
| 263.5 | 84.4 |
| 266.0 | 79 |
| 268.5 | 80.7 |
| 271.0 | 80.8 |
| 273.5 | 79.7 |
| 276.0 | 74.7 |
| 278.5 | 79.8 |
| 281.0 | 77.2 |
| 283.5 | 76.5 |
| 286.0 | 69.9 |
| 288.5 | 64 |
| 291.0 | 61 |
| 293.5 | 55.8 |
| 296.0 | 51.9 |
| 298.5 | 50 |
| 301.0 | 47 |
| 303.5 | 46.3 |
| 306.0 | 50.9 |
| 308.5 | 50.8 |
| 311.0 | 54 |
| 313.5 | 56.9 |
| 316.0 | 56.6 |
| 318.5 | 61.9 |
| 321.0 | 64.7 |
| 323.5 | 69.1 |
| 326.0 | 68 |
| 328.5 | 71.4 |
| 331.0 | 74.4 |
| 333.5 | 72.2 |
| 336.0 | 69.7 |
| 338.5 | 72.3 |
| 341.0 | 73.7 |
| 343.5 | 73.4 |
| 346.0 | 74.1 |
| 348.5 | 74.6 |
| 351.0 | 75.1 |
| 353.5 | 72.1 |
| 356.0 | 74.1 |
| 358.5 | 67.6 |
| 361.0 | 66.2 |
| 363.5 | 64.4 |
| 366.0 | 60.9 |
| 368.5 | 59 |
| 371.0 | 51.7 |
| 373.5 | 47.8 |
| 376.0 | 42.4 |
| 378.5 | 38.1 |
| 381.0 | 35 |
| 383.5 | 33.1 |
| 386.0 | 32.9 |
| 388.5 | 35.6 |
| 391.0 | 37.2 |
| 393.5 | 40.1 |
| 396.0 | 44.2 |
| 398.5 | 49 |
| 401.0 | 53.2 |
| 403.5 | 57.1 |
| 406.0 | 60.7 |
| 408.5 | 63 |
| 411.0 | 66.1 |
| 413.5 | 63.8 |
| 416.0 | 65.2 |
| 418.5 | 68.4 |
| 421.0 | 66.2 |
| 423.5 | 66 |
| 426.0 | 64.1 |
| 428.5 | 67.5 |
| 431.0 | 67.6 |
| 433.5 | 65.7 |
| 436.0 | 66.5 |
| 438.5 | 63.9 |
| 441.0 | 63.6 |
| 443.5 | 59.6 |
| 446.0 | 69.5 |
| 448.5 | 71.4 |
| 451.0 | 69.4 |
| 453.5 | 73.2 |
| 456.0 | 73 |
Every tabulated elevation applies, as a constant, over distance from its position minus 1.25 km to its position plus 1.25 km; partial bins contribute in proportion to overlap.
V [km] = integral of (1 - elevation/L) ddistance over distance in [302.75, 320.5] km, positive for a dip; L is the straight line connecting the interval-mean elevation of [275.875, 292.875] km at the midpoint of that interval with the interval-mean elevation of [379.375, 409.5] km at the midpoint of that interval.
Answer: 2.7 km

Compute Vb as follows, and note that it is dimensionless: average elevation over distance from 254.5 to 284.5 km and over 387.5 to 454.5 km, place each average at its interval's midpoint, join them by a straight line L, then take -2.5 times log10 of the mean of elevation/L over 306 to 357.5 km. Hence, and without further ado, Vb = 0.06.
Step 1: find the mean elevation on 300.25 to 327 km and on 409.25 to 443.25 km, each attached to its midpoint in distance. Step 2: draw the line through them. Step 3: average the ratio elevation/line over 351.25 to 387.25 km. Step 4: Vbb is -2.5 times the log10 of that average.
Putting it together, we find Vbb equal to 0.14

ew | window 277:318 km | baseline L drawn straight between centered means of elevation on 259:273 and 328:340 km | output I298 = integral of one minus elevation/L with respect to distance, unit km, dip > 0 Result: 9.3 km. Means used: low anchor 80.7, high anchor 72.1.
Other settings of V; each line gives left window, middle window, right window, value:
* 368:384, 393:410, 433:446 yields -0.36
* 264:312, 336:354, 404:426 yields -2.37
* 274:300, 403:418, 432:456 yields 0.87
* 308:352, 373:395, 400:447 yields 9.34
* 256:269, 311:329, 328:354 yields 2.85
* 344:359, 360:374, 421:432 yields 2.55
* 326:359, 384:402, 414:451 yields 7.23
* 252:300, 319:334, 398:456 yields 0.06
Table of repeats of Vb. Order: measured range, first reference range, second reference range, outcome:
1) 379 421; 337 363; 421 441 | 0.32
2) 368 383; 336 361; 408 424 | 0.49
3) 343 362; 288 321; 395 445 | -0.24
